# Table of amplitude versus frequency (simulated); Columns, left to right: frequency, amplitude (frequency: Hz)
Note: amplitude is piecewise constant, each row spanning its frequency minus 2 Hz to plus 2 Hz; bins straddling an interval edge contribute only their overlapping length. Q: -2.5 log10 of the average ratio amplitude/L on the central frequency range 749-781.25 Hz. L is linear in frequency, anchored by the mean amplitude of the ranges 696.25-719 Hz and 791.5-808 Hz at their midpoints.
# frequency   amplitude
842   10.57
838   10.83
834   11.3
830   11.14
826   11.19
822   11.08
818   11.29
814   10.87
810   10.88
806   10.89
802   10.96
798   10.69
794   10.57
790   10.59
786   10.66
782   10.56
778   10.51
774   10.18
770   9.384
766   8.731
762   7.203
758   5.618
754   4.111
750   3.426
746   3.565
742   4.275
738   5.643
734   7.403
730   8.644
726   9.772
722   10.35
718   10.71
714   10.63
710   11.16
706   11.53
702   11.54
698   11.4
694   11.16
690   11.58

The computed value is 0.39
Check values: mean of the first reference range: 11.2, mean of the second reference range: 10.8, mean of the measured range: 7.64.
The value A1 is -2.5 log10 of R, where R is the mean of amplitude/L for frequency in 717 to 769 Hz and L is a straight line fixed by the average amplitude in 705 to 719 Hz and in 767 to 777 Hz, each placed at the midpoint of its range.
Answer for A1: 0.45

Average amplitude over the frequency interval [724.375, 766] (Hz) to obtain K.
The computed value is 6.06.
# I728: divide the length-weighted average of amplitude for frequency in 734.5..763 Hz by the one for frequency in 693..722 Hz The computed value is 0.4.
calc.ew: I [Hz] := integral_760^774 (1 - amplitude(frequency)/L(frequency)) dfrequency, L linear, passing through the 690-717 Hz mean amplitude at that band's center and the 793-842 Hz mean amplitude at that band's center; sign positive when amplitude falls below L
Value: 3.0 Hz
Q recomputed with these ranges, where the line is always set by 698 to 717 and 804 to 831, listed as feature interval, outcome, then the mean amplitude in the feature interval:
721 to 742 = 0.38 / 7.88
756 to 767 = 0.50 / 7.04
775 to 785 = 0.06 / 10.5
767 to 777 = 0.14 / 9.75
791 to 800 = 0.05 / 10.6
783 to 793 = 0.05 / 10.6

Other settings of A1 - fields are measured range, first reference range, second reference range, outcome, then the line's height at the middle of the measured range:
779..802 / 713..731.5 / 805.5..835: 0.012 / 10.8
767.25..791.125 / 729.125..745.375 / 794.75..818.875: -0.144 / 8.99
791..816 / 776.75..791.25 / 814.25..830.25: 0.007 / 10.9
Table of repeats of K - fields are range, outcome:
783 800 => 10.6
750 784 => 8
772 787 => 10.5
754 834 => 10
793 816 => 10.8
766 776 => 9.57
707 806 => 8.63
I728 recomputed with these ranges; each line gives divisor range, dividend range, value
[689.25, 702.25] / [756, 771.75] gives 0.68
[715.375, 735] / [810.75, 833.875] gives 1.17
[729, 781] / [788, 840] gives 1.60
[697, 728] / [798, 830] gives 1.01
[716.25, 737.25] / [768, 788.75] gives 1.12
